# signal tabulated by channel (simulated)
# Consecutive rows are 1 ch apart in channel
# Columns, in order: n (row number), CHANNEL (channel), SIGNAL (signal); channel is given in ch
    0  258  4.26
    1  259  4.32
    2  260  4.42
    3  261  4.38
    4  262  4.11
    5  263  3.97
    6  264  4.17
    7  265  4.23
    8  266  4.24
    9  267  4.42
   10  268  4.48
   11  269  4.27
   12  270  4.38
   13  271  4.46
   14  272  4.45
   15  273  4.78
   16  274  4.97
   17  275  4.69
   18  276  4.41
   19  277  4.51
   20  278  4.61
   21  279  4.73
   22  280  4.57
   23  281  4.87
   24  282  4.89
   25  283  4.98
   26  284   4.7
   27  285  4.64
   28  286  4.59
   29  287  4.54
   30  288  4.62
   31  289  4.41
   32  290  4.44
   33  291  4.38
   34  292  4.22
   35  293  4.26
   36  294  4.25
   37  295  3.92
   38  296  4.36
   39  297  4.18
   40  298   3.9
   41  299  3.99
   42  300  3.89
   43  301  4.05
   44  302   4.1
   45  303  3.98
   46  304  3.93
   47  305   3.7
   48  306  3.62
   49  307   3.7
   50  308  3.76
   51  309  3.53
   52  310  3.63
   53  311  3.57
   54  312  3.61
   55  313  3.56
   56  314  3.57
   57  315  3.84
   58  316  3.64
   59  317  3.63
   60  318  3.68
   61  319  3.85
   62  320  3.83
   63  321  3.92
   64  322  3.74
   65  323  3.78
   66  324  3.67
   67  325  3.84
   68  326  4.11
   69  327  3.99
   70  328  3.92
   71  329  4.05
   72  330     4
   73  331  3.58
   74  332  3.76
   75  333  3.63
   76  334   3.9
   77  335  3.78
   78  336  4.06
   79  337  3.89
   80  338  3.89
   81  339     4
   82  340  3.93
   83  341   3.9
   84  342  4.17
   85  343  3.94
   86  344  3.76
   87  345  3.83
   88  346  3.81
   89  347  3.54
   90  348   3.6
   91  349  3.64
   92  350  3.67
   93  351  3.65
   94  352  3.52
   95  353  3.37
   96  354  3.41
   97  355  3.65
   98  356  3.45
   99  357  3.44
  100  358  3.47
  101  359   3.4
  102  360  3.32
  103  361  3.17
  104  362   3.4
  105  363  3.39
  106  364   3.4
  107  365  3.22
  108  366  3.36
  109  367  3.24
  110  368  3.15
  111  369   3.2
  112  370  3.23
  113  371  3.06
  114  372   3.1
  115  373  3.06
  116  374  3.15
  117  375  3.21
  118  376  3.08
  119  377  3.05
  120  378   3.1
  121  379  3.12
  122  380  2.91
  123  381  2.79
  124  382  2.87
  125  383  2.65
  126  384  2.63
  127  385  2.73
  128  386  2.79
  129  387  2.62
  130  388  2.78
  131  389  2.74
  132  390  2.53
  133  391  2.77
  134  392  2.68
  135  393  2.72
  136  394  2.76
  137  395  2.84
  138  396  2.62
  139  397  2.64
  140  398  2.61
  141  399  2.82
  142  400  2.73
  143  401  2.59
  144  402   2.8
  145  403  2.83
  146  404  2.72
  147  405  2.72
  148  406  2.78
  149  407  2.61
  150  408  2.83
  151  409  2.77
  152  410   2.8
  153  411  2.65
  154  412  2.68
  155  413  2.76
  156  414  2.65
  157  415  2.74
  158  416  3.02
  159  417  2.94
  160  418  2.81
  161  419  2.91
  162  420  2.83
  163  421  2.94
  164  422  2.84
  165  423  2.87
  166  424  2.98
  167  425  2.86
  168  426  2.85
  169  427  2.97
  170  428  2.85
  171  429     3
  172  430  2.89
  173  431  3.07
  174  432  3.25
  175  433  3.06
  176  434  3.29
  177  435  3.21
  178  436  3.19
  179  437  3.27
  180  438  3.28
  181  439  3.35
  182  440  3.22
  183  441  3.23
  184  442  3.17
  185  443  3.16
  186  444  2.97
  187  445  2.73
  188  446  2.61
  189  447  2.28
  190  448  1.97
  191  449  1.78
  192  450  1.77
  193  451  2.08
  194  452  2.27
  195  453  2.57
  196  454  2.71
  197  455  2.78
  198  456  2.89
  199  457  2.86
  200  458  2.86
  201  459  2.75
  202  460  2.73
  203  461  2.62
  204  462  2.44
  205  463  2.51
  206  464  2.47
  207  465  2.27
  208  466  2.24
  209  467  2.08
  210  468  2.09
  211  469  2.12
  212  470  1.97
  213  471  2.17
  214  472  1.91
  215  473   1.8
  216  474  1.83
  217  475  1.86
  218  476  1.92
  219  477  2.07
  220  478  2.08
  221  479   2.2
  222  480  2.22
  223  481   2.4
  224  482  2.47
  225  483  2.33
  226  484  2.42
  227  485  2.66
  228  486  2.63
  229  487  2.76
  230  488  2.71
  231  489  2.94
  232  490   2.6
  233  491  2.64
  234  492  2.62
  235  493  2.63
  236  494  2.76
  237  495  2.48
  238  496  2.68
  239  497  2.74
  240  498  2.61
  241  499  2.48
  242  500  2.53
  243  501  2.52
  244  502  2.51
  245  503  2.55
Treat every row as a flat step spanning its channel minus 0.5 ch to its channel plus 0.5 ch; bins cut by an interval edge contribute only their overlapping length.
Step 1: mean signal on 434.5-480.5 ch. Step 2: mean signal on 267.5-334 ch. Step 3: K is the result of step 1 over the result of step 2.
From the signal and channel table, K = 0.6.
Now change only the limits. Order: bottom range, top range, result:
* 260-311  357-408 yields 0.69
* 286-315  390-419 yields 0.69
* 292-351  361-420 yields 0.75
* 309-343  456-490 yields 0.62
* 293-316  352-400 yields 0.79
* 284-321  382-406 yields 0.68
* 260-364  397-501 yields 0.66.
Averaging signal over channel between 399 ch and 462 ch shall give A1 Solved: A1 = 2.81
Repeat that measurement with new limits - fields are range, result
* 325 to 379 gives 3.56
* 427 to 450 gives 2.92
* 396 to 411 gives 2.73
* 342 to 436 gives 3.05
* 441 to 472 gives 2.47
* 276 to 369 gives 3.89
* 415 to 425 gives 2.89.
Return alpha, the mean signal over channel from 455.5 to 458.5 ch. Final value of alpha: 2.87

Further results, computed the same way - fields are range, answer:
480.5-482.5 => 2.44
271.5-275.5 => 4.72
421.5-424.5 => 2.9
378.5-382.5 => 2.92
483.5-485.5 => 2.54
